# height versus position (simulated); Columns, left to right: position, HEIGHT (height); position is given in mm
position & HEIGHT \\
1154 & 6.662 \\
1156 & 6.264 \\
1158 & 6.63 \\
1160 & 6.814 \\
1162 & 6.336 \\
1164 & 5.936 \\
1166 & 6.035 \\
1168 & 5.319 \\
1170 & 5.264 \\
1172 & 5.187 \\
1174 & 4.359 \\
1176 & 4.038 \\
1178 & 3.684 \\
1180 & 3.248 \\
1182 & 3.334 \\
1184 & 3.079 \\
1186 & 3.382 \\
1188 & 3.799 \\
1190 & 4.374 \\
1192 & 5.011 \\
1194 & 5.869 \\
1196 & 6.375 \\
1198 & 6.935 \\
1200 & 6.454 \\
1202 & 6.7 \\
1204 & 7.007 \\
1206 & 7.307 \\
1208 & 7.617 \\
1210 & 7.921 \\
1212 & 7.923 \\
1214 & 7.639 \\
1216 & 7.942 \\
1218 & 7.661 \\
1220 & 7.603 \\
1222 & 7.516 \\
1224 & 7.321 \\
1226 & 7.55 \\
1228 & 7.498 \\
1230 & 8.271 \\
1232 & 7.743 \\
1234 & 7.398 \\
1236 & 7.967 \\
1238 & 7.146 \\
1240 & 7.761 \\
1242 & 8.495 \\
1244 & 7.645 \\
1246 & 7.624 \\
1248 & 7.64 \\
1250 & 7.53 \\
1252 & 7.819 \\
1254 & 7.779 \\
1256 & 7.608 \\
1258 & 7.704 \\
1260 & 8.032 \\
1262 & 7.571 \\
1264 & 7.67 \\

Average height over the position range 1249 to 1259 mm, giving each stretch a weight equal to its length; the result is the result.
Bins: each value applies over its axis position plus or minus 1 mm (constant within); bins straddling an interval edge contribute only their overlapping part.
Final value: 7.69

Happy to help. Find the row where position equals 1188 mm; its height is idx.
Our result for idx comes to 3.799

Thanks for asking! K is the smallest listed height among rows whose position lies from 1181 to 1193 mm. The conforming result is 3.079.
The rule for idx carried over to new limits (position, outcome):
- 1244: 7.645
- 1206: 7.307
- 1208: 7.617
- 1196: 6.375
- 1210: 7.921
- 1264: 7.67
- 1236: 7.967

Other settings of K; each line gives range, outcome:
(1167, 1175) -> 4.359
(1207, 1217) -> 7.617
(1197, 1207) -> 6.454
